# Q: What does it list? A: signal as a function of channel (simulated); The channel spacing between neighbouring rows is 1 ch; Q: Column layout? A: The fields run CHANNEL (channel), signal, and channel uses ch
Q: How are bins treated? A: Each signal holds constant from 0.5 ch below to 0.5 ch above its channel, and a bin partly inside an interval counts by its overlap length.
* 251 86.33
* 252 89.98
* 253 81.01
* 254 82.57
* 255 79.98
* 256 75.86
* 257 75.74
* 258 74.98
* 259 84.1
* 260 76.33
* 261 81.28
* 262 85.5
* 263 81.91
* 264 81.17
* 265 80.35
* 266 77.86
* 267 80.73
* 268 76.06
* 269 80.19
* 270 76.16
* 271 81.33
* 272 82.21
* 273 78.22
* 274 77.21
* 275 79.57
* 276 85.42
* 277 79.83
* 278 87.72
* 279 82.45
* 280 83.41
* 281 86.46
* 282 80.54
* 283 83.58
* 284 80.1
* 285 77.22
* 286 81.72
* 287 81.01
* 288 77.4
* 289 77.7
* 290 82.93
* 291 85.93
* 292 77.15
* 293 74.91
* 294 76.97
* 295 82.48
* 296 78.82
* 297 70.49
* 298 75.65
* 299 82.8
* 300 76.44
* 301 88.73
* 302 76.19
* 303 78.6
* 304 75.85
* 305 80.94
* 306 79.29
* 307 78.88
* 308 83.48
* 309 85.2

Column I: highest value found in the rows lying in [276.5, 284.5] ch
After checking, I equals 87.72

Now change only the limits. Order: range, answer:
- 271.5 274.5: 82.21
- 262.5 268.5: 81.91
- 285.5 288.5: 81.72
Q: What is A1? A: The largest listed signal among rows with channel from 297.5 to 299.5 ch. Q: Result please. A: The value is 82.8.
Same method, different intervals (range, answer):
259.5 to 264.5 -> 85.5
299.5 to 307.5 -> 88.73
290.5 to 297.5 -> 85.93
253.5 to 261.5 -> 84.1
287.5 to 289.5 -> 77.7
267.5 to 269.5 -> 80.19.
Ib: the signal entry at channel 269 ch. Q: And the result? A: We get 80.19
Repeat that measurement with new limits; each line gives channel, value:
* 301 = 88.73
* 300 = 76.44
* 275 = 79.57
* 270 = 76.16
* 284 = 80.1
